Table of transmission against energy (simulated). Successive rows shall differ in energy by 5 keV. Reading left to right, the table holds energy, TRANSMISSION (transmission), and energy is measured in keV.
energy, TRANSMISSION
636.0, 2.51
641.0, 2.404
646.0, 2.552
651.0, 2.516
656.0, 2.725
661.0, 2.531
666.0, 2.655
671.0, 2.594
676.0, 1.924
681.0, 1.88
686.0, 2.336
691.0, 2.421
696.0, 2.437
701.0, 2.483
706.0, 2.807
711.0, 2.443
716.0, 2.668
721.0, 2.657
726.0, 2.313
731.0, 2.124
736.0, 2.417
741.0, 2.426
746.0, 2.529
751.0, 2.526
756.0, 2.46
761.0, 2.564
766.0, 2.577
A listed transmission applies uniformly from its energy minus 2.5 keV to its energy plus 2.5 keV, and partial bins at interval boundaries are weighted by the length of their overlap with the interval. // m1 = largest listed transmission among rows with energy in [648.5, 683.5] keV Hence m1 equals 2.725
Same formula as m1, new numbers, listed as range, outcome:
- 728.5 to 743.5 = 2.426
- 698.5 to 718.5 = 2.807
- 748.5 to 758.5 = 2.526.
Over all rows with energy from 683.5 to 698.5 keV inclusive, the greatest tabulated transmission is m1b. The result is 2.437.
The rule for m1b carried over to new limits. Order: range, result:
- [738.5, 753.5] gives 2.529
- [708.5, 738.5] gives 2.668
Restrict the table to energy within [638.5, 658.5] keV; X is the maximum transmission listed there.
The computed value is 2.725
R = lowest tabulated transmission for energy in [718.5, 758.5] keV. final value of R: 2.124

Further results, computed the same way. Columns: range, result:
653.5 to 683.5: 1.88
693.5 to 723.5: 2.437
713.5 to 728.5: 2.313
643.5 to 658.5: 2.516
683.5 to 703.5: 2.336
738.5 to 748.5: 2.426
